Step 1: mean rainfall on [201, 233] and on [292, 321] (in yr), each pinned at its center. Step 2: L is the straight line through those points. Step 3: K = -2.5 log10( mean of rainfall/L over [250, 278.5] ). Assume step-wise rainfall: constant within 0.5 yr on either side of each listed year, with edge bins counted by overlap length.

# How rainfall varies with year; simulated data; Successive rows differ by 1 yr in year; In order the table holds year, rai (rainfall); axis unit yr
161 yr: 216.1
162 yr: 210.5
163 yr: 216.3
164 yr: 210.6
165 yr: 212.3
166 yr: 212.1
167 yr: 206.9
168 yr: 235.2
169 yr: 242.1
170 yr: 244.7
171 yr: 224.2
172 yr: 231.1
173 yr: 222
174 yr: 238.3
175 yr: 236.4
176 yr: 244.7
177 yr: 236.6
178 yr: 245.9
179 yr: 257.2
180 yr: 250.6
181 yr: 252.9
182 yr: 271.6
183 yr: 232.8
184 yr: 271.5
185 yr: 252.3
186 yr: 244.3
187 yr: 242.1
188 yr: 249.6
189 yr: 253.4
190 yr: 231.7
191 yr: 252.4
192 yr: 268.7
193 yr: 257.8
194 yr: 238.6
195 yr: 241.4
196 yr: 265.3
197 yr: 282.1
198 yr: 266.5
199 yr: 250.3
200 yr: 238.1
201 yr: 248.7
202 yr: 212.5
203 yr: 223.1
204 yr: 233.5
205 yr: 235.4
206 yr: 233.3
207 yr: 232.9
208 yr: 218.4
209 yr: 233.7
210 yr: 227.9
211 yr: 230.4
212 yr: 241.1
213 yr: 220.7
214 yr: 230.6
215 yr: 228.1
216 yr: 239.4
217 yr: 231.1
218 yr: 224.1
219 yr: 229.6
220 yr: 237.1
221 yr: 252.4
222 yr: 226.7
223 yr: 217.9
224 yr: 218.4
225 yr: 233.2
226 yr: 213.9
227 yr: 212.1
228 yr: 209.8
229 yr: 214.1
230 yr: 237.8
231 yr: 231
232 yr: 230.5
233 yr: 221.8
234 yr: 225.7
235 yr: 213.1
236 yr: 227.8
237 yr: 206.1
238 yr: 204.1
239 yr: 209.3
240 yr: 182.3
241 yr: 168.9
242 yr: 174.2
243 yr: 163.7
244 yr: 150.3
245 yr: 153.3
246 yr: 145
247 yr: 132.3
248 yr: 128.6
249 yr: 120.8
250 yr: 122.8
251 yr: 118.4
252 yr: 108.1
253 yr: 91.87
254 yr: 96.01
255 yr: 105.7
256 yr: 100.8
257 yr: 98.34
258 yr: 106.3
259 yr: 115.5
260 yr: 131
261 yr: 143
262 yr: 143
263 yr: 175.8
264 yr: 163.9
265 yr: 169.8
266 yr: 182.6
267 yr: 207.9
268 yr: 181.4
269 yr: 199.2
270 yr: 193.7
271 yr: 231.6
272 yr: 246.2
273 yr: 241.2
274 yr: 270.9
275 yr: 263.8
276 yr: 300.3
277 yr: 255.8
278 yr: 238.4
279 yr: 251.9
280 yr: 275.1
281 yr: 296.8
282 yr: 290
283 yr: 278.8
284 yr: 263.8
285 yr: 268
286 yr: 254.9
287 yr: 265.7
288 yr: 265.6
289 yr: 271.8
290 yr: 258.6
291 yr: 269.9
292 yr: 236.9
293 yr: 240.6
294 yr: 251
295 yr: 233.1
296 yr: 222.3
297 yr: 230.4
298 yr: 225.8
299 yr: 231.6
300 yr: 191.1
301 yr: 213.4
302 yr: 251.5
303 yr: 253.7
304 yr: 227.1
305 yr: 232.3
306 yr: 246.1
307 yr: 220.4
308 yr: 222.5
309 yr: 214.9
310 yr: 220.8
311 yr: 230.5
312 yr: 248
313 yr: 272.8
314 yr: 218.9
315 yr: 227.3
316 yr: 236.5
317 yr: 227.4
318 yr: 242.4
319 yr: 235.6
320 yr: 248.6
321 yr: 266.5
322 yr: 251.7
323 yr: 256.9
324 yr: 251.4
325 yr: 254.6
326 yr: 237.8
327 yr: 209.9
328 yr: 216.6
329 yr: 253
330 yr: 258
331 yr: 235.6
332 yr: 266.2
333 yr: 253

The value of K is 0.31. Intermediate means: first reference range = 228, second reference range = 233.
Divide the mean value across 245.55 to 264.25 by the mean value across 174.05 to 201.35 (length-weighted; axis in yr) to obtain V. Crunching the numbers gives 0.49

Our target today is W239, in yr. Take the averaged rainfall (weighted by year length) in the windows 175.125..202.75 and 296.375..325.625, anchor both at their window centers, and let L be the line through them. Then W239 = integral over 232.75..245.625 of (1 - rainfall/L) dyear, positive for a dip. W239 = 2.8 yr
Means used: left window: 250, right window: 236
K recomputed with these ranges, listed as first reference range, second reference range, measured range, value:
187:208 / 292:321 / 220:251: 0.23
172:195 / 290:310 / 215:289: 0.19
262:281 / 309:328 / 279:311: -0.06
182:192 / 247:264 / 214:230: -0.23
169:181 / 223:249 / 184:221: -0.10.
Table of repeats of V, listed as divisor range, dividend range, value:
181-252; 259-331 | 1.07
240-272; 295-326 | 1.59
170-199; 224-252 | 0.75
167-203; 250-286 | 0.79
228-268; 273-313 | 1.53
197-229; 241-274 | 0.66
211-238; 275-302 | 1.12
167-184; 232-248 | 0.77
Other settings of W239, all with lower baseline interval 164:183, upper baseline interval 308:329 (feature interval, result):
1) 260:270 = 2.72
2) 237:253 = 5.75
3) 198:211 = 0.17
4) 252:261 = 4.91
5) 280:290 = -1.44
